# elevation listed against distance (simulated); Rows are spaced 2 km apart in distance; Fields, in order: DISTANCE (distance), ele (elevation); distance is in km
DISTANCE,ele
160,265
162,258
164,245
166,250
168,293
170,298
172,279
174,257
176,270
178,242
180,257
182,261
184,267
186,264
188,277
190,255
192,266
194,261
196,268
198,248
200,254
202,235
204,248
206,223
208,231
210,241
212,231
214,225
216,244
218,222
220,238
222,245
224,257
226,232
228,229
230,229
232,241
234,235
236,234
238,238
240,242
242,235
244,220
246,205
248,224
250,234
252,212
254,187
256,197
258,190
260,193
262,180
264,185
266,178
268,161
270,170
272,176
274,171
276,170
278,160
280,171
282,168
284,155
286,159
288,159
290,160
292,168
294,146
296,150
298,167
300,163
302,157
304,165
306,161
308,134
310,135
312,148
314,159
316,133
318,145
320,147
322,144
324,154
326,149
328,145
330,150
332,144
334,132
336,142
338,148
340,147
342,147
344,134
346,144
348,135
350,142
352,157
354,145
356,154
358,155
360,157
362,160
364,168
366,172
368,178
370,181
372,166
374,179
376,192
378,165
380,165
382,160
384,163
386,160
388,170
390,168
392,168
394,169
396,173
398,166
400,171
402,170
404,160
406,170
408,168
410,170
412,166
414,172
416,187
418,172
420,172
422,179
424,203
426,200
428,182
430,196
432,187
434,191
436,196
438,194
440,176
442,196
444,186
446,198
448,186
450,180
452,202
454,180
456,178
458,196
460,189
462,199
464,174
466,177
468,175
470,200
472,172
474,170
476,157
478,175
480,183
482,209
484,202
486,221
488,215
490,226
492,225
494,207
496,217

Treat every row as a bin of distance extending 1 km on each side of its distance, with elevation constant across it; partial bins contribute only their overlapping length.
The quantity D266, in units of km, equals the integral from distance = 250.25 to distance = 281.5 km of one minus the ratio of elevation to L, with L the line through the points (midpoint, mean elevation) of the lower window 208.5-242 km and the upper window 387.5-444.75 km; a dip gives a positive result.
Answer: 6.0 km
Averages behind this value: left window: 236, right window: 179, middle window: 181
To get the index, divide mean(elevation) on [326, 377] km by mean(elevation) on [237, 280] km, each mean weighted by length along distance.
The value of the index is 0.79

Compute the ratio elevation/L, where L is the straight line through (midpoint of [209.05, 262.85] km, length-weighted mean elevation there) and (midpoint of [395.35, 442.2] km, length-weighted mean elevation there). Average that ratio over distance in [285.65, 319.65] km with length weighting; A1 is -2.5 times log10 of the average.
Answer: 0.33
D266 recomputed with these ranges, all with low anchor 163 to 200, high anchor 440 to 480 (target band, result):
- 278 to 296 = 5.7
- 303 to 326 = 7.9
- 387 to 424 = 5.1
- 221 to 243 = 1.0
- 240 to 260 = 2.6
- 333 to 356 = 7.8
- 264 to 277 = 3.6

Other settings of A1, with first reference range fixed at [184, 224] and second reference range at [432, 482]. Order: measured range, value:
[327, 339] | 0.44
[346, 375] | 0.29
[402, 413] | 0.18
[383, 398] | 0.20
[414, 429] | 0.06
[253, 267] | 0.24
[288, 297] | 0.40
